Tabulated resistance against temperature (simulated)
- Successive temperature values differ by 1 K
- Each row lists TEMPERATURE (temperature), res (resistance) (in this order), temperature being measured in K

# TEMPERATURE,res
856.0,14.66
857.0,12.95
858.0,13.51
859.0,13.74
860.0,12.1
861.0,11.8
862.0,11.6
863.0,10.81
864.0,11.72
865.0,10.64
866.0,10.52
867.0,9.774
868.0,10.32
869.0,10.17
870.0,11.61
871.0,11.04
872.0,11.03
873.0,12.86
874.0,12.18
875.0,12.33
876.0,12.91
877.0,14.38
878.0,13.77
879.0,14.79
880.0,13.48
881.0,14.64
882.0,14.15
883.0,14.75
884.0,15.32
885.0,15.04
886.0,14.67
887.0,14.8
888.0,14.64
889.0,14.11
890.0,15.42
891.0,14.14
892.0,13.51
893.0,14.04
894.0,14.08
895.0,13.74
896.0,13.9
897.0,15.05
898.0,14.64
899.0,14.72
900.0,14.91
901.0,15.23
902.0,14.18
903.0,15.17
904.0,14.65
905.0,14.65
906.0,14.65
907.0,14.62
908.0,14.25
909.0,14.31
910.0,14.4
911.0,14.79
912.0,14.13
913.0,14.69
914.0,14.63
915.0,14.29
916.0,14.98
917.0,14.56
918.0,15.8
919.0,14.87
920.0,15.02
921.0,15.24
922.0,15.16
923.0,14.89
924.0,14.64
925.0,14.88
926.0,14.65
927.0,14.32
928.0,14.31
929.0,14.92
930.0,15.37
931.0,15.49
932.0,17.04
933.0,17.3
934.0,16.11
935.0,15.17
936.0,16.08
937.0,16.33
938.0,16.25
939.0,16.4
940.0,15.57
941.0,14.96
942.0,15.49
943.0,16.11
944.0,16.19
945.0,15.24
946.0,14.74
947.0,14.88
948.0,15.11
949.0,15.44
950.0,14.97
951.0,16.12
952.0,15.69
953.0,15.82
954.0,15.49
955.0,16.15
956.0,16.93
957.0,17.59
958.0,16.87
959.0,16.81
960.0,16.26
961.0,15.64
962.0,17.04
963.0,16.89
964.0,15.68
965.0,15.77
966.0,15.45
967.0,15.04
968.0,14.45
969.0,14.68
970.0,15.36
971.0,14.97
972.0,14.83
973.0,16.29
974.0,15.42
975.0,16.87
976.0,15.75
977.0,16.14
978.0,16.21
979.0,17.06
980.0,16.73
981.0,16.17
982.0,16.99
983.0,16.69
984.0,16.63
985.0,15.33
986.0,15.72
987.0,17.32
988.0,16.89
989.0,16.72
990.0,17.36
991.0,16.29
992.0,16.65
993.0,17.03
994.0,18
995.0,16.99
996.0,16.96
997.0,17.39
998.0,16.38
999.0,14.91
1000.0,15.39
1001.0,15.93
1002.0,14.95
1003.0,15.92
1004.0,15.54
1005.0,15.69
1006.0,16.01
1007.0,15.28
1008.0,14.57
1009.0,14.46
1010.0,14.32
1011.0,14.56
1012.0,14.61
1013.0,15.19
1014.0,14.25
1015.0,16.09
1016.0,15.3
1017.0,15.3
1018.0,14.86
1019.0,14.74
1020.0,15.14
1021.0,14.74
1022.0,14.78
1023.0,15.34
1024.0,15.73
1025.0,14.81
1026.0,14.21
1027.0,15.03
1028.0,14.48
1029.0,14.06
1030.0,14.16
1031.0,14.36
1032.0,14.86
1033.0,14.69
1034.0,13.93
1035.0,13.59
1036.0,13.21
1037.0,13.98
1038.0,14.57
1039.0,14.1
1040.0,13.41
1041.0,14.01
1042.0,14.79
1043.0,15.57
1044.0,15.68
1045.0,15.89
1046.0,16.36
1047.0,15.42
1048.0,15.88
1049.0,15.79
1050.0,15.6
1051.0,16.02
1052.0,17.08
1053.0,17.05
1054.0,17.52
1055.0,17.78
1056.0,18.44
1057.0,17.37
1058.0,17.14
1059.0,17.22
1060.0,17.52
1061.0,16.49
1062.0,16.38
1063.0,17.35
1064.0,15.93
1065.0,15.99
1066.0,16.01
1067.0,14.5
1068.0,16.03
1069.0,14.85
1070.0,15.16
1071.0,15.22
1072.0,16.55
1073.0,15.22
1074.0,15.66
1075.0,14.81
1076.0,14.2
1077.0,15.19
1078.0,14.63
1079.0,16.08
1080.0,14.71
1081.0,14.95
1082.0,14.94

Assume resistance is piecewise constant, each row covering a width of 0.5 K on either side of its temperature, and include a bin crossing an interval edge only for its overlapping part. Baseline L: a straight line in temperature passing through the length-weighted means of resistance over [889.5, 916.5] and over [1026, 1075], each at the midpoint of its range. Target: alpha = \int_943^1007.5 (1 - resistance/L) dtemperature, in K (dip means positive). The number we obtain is -4.4 K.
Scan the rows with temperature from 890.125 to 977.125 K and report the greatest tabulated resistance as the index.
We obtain 17.59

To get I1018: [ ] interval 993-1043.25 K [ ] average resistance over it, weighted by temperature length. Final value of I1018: 15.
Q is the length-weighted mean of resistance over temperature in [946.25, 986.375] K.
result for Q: 15.9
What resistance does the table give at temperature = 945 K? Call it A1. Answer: 15.24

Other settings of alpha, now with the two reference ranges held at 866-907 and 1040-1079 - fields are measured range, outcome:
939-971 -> -2.5 K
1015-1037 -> 1.2 K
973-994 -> -2.2 K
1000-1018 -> 0.2 K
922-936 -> -1.0 K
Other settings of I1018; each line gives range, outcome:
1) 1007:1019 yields 14.9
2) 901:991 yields 15.6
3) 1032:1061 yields 15.7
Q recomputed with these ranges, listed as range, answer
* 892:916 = 14.5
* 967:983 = 15.9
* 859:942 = 14.1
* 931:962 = 16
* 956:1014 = 16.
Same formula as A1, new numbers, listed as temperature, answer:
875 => 12.33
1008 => 14.57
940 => 15.57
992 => 16.65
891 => 14.14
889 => 14.11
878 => 13.77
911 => 14.79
